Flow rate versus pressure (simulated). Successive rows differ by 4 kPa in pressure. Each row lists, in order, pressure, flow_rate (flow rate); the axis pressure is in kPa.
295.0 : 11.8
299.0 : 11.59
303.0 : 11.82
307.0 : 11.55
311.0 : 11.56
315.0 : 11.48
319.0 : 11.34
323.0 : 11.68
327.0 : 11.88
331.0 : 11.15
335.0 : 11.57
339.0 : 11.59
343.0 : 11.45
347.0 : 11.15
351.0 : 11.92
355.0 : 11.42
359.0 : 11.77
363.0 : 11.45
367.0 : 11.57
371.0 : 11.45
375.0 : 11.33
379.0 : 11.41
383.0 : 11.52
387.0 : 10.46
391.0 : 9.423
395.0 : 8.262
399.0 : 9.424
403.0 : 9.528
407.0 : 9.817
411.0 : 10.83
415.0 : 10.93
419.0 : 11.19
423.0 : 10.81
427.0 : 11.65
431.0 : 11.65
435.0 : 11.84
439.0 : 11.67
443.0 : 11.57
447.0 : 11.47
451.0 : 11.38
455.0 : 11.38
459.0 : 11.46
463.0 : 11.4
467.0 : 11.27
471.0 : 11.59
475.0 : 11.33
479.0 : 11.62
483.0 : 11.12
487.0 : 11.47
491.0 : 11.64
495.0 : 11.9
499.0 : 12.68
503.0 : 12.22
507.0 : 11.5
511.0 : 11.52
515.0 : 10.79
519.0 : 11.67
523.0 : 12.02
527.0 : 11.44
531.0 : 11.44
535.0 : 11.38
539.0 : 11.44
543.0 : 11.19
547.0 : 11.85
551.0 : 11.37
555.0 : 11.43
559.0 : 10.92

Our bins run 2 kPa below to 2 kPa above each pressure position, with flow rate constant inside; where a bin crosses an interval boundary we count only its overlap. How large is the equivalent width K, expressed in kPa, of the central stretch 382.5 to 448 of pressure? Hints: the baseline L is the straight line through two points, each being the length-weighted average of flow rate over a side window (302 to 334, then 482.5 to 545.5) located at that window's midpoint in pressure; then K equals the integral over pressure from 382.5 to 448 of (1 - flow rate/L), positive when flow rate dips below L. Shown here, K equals 5.1 kPa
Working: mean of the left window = 11.5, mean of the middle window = 10.7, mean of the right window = 11.6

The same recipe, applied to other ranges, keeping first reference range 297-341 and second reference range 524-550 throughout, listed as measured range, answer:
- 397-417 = 2.5 kPa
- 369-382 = 0.2 kPa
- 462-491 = 0.2 kPa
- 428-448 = -0.2 kPa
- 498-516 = -0.4 kPa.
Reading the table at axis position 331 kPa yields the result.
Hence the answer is 11.15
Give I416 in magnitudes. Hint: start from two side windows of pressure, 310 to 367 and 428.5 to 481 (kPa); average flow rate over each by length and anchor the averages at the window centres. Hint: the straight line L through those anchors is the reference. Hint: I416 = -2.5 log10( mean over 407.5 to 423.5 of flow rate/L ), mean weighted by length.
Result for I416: 0.07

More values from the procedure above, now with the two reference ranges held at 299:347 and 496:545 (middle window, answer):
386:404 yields 0.23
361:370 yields 0.00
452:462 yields 0.02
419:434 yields 0.02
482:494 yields 0.01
